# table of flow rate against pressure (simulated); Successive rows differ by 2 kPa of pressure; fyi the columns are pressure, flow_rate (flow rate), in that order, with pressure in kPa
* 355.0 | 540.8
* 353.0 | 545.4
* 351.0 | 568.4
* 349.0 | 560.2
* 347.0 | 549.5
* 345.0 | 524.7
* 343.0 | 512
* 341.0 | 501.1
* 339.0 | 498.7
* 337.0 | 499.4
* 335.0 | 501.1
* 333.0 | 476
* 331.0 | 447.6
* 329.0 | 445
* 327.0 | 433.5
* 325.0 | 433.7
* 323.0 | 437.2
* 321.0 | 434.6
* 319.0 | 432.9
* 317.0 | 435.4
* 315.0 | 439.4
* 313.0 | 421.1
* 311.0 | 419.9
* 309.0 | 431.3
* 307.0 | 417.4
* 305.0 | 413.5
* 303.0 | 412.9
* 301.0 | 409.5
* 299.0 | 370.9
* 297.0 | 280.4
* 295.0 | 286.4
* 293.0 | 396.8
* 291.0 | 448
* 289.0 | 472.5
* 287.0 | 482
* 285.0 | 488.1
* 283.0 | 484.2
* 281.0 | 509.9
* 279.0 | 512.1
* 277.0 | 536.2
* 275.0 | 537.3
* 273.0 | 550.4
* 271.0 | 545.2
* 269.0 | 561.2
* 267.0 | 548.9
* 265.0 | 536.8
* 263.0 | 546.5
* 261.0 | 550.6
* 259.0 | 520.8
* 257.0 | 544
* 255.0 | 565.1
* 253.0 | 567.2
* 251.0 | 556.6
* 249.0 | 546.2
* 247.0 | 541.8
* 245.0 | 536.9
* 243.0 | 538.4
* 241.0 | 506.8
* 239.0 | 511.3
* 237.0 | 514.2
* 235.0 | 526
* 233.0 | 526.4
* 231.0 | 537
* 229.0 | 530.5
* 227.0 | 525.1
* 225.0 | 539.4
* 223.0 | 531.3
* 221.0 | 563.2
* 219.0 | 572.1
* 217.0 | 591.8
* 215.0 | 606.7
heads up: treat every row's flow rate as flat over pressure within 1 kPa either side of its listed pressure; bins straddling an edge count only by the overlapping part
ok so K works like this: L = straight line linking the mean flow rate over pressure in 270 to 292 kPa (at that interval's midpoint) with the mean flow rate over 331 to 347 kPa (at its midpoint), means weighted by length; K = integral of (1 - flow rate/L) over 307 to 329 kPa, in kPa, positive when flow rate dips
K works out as 3.1 kPa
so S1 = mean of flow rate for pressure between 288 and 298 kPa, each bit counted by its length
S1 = 377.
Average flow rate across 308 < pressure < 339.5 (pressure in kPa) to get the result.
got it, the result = 448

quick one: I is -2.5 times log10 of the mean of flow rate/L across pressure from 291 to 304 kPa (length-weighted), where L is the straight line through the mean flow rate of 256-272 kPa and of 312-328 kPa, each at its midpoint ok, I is 0.288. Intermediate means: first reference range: 544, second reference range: 433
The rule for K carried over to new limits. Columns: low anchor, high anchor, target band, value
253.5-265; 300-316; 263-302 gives 1.23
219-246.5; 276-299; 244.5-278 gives -4.31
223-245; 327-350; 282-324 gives 7.29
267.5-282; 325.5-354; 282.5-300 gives 3.92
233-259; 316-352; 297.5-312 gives 2.73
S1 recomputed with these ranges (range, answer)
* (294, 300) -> 313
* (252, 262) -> 550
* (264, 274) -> 548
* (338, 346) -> 509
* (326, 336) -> 461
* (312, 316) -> 430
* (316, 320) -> 434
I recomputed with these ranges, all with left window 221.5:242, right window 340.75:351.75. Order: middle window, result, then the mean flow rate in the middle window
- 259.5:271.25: -0.04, 547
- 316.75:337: 0.19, 451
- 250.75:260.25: -0.04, 550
